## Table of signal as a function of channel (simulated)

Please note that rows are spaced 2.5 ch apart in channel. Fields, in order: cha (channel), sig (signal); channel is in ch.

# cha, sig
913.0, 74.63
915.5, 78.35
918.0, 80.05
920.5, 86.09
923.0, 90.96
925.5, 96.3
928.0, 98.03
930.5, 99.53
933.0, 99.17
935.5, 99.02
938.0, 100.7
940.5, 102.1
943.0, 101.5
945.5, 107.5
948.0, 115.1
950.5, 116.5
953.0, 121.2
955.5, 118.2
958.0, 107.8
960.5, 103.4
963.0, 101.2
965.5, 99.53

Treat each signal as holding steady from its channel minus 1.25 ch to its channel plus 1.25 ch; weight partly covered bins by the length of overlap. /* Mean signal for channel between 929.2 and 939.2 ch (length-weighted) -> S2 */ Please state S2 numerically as 99.6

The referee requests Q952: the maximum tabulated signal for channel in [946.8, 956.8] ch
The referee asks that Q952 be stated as 121.2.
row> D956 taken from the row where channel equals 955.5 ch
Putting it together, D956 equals 118.2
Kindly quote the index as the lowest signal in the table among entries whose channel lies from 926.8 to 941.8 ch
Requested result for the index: 98.03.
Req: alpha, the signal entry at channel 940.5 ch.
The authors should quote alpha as 102.1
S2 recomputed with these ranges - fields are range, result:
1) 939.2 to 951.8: 109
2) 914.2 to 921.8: 81.5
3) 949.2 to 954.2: 119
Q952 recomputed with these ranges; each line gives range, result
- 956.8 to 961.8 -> 107.8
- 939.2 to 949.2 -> 115.1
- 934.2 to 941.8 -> 102.1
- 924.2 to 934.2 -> 99.53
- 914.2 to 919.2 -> 80.05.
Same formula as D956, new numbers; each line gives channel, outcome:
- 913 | 74.63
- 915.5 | 78.35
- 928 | 98.03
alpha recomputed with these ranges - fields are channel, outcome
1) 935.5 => 99.02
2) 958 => 107.8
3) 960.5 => 103.4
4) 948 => 115.1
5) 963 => 101.2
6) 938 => 100.7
